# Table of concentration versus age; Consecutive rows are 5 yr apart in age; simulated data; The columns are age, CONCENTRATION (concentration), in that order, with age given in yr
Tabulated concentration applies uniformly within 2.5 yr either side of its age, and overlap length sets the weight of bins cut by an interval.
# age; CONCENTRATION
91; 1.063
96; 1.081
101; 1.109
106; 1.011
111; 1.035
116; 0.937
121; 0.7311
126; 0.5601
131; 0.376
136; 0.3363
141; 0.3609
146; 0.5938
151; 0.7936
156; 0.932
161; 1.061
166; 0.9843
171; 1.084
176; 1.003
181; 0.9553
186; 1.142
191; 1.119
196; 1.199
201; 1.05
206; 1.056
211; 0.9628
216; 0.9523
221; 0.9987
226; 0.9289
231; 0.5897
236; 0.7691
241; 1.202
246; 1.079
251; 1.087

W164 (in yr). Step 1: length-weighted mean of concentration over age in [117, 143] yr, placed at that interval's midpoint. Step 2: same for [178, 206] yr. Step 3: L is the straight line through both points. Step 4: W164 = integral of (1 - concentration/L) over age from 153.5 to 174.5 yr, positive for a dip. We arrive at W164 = -4.91 yr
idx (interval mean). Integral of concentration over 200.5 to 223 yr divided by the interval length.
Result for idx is 1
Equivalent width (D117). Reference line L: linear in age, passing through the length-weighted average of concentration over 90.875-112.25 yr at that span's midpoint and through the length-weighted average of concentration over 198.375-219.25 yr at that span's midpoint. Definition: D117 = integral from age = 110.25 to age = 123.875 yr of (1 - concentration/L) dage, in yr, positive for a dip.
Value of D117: 2.3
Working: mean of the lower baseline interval 1.06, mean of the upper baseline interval 1.01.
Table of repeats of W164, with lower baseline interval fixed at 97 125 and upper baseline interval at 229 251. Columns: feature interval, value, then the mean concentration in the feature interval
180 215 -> -4.8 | 1.07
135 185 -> 5.8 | 0.835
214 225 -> -0.4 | 0.97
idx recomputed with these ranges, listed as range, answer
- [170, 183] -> 1.01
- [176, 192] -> 1.06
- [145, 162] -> 0.848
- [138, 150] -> 0.511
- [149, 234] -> 0.989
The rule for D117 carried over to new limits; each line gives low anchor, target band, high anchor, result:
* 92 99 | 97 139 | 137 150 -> 3.47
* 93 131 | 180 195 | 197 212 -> -1.16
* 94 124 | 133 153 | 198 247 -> 9.47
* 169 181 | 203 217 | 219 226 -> -0.14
